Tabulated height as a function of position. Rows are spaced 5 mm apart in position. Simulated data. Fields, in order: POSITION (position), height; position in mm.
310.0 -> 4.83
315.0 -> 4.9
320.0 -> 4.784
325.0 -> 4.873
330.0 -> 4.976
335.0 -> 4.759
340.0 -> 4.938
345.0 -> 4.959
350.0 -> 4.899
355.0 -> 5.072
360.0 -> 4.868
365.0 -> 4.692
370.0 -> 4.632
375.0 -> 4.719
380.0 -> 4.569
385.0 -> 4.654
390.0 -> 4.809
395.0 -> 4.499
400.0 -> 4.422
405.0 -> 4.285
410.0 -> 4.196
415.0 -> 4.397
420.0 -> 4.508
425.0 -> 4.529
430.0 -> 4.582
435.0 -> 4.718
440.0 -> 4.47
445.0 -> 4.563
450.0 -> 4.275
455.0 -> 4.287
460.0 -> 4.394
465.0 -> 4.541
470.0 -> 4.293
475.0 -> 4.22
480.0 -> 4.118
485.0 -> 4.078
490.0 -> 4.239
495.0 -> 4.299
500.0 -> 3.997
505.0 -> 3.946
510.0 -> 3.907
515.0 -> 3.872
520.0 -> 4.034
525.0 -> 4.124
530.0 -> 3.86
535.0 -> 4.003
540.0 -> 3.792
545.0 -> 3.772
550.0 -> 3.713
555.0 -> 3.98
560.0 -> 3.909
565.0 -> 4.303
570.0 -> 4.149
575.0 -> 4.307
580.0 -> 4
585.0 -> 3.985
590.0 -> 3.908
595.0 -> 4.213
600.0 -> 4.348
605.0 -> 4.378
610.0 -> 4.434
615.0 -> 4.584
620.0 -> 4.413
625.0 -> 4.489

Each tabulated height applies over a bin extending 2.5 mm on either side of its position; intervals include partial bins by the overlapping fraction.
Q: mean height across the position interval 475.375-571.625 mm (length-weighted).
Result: 4.01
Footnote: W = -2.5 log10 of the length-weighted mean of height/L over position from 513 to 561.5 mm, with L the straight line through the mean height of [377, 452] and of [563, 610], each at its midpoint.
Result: 0.10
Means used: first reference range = 4.5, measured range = 3.91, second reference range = 4.19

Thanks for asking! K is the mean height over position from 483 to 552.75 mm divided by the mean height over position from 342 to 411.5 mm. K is 0.9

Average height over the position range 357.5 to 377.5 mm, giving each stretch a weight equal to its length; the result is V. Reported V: 4.73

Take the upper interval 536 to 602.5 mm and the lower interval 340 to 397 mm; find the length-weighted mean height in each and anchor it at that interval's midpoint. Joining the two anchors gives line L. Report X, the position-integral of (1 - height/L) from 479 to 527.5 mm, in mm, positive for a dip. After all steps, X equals 2.4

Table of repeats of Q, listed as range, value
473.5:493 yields 4.16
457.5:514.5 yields 4.17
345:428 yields 4.62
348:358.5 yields 4.98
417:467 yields 4.49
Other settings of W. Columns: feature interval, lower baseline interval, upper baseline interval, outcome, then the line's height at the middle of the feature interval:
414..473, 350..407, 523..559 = -0.03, 4.36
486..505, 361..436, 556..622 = 0.06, 4.38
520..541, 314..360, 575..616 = 0.11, 4.39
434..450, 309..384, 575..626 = 0.02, 4.62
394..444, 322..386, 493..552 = 0.00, 4.48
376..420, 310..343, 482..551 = 0.01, 4.54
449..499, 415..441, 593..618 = 0.06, 4.51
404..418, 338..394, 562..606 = 0.09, 4.66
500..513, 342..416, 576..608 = 0.11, 4.35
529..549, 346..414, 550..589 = 0.08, 4.15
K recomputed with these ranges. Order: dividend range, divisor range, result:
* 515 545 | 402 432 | 0.89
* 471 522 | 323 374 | 0.84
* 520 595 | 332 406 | 0.84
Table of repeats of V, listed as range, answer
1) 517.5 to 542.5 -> 3.96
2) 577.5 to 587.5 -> 3.99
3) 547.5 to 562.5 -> 3.87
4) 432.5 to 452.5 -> 4.51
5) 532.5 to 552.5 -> 3.82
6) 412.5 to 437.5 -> 4.55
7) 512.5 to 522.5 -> 3.95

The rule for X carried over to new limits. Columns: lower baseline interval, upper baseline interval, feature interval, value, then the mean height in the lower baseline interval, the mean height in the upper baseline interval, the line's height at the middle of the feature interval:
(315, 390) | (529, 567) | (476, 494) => 0.17 mm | 4.82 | 3.91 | 4.2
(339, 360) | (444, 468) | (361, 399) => 1.15 mm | 4.96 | 4.4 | 4.8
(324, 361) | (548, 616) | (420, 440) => 0.26 mm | 4.92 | 4.15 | 4.64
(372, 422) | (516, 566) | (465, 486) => -0.16 mm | 4.51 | 3.94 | 4.2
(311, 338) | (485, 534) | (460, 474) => -0.56 mm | 4.86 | 4.03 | 4.22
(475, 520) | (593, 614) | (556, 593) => 1.76 mm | 4.06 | 4.36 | 4.28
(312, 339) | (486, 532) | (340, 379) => -1.00 mm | 4.86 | 4.03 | 4.71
